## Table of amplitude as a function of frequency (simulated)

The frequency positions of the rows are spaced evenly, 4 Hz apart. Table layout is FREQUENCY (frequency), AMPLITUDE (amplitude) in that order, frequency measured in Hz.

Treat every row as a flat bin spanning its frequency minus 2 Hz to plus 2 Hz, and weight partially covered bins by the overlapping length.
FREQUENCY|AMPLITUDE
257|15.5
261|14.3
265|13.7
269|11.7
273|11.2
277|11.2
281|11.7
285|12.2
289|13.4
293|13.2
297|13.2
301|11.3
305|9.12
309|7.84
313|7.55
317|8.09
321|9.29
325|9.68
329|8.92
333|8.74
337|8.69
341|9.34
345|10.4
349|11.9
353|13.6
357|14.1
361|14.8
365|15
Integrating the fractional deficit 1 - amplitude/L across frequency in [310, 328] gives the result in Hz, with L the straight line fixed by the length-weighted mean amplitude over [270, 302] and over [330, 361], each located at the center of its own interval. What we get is 4.6 Hz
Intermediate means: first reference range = 12.2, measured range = 8.62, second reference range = 11.1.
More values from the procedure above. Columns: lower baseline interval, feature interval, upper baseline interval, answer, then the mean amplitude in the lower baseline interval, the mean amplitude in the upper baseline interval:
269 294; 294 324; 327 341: 2.4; 12.1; 8.86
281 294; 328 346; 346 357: 5.1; 12.7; 12.8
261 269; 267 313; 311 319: -3.4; 13.3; 7.82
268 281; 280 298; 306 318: -5.0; 11.4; 7.91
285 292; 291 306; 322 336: 0.3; 13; 9.1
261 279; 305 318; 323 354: 3.5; 12.2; 10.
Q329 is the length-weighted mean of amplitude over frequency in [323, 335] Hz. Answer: 9.11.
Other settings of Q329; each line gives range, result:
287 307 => 12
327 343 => 8.92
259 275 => 12.7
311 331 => 8.71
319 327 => 9.48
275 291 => 12.1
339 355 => 11.3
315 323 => 8.69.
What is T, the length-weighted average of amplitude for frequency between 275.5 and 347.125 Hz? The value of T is 10.2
